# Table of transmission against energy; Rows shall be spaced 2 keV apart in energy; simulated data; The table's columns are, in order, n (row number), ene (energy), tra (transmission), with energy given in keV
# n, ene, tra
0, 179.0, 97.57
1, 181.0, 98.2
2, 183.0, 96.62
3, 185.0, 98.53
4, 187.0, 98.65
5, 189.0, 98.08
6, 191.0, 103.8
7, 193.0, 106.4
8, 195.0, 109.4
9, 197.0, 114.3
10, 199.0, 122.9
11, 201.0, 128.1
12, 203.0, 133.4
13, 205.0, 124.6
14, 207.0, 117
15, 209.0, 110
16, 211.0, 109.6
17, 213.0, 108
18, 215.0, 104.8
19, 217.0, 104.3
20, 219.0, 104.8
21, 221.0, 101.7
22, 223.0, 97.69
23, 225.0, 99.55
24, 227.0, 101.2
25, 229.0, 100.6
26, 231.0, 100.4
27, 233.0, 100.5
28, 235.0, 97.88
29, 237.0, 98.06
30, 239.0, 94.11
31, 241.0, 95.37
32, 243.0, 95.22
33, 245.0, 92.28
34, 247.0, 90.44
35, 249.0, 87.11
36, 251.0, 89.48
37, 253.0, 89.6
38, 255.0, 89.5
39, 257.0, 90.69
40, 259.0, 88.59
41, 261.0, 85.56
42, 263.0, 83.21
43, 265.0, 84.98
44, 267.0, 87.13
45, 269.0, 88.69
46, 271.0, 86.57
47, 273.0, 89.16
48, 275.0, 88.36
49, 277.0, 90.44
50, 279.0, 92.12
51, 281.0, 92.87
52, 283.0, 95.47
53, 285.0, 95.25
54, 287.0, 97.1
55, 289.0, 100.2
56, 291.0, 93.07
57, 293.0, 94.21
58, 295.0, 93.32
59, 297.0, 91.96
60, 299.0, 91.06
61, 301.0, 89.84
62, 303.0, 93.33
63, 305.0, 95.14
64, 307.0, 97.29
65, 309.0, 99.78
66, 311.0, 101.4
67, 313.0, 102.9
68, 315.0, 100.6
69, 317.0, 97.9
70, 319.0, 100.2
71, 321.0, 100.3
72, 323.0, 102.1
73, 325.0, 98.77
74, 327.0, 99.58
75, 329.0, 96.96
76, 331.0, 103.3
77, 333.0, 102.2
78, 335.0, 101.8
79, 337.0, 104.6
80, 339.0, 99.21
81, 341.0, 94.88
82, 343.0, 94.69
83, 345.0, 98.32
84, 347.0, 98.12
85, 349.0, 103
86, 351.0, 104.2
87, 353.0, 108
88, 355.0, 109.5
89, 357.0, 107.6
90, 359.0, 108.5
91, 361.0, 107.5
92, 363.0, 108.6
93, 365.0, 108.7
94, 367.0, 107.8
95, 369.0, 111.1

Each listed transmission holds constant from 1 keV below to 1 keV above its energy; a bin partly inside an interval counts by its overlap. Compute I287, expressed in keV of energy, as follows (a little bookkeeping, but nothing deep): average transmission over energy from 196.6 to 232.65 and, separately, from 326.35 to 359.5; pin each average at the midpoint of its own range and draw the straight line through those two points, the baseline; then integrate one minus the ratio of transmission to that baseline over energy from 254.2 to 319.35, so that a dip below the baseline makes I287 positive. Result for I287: 7.7 keV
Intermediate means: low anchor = 110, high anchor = 102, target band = 92.9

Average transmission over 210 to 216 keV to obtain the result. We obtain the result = 107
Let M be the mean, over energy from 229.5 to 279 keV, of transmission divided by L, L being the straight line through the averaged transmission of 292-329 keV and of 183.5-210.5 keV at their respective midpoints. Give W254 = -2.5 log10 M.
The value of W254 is 0.15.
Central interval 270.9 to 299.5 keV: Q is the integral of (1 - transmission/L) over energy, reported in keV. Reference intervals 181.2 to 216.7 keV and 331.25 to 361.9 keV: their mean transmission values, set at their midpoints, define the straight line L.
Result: 3.51 keV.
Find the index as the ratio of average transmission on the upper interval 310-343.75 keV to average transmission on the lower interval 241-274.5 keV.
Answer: 1.1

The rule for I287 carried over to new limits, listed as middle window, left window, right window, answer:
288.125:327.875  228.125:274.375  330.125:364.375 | 0.5 keV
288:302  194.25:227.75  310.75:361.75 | 1.5 keV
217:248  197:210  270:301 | 3.7 keV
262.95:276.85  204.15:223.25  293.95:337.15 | 2.1 keV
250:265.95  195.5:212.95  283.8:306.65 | 2.5 keV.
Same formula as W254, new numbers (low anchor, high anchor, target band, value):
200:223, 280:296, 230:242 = 0.10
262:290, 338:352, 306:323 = -0.05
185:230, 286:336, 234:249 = 0.12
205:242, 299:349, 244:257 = 0.14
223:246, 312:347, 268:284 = 0.09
